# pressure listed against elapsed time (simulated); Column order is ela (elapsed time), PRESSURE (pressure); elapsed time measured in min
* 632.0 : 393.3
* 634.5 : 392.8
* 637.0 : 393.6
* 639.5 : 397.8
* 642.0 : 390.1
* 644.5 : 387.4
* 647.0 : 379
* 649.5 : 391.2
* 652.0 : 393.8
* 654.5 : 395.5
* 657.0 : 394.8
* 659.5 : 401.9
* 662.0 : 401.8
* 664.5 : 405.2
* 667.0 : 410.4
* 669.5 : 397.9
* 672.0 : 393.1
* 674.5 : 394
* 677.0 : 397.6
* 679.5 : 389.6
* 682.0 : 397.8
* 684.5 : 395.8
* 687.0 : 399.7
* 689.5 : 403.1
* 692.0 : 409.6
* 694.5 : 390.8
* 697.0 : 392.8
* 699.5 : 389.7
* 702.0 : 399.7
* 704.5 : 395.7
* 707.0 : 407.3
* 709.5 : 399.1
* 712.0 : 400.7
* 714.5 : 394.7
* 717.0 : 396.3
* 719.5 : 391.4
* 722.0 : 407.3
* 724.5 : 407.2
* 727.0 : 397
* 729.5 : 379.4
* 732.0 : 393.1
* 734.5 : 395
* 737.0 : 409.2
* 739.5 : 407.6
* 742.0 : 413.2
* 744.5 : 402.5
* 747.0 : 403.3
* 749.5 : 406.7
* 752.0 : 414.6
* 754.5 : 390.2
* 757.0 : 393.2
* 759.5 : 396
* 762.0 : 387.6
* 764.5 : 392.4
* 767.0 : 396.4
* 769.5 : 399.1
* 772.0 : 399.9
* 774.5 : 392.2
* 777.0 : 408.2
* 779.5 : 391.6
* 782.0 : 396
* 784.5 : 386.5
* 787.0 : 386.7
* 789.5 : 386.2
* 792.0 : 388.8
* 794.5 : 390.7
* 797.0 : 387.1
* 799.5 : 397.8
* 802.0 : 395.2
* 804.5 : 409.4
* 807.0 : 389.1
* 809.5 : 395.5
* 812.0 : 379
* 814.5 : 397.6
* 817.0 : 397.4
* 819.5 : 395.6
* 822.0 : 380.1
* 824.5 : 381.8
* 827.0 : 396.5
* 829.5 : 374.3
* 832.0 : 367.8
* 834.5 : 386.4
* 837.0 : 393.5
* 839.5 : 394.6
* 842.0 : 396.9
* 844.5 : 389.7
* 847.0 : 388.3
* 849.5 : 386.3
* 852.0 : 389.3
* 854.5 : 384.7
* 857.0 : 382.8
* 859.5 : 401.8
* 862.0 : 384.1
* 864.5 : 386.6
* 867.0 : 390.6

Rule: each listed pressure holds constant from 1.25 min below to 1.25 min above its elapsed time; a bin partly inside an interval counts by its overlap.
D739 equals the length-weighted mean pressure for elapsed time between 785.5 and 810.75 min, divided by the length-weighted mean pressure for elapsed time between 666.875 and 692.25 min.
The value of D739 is 1.0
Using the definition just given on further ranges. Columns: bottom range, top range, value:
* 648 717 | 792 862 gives 0.98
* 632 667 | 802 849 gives 0.99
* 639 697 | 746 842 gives 0.99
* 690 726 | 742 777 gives 1.00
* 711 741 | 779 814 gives 0.98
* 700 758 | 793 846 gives 0.98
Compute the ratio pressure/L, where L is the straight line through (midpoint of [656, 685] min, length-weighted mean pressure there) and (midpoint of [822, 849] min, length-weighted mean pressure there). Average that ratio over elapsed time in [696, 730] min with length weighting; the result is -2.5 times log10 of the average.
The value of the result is -0.006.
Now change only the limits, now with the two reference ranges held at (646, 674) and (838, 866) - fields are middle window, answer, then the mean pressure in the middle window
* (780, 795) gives 0.01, 389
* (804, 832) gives 0.01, 389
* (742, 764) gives -0.02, 400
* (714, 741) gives -0.01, 398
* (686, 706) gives -0.01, 398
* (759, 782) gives -0.01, 396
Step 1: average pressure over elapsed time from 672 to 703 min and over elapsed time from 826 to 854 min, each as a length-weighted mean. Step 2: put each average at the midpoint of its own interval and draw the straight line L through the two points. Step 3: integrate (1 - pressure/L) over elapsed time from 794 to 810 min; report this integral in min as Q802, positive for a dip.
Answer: -0.2 min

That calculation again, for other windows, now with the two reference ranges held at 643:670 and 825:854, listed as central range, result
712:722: -0.1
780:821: -0.3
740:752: -0.5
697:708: -0.1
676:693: -0.2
